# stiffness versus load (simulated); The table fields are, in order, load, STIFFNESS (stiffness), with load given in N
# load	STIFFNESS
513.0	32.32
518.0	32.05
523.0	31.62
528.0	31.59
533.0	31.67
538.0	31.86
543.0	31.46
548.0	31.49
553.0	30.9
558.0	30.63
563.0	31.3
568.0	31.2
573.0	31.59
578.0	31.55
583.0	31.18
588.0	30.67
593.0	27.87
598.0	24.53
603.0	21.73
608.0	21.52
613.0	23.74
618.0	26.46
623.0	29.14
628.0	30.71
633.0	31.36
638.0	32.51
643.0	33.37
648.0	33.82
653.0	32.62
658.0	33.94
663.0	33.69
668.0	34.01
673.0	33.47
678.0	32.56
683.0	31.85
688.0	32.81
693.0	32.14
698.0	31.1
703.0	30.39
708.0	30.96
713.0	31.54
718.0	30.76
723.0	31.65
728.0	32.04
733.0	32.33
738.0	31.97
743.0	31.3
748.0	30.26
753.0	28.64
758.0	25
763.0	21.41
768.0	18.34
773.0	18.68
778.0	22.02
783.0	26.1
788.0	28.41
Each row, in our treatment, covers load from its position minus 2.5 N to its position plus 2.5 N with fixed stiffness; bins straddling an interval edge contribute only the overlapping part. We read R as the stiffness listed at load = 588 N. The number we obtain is 30.67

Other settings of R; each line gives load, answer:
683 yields 31.85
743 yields 31.3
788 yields 28.41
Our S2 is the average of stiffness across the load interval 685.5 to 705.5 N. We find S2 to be 31.6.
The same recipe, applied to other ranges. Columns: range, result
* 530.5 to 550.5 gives 31.6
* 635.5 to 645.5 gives 32.9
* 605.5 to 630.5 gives 26.3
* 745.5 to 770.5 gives 24.7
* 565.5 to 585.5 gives 31.4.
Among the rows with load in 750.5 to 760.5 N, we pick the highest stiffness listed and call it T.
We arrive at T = 28.64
